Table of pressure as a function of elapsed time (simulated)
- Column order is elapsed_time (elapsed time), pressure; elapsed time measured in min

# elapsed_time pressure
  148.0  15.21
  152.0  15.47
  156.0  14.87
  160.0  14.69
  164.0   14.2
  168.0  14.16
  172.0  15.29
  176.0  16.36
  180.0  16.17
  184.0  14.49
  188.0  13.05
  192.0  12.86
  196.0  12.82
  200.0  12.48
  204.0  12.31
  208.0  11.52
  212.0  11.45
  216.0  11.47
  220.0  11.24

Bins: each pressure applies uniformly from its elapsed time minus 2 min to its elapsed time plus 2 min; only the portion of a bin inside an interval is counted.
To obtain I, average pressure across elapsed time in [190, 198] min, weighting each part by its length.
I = 12.8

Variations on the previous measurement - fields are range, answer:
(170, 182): 15.9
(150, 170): 14.7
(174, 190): 15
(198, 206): 12.4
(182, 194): 13.5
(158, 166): 14.4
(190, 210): 12.4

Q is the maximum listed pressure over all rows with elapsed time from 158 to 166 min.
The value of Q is 14.69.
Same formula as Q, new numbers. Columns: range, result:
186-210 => 13.05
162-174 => 15.29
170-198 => 16.36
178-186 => 16.17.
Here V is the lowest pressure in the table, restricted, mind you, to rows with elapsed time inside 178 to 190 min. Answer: 13.05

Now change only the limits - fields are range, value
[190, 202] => 12.48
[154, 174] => 14.16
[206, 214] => 11.45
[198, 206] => 12.31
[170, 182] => 15.29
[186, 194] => 12.86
